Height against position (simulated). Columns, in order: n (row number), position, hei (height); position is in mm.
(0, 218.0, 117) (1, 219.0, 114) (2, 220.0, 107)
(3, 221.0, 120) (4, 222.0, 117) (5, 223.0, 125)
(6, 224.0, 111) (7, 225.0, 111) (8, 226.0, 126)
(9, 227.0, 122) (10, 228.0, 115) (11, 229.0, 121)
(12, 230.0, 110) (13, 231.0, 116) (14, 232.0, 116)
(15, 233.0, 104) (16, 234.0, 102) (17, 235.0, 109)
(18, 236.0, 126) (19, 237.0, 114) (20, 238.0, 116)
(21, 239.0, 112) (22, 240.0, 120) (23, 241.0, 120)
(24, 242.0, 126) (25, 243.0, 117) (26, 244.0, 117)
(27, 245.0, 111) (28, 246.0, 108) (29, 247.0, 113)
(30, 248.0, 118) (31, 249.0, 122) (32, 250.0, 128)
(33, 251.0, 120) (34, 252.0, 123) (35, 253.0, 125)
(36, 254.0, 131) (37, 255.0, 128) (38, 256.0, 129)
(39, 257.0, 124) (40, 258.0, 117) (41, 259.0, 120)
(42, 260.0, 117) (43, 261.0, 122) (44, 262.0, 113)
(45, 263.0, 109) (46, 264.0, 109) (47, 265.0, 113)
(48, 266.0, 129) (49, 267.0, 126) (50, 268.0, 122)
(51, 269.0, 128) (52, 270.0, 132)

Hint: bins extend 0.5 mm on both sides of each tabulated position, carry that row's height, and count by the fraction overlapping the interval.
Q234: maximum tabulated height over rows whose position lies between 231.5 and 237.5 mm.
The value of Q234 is 126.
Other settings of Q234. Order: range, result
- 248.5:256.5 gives 131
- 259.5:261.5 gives 122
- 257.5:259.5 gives 120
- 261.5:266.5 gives 129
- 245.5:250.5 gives 128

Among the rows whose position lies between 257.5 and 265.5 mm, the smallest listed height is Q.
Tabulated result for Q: 109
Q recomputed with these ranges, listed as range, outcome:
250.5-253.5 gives 120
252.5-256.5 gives 125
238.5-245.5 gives 111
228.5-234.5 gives 102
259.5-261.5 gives 117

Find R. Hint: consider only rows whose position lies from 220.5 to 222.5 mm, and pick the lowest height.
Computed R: 117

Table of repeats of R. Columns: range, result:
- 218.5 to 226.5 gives 107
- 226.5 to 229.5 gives 115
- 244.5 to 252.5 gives 108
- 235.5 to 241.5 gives 112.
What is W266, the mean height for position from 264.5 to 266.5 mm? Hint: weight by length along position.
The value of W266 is 121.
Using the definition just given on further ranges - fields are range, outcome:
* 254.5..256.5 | 128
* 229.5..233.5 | 112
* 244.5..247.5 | 111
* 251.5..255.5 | 127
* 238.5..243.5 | 119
